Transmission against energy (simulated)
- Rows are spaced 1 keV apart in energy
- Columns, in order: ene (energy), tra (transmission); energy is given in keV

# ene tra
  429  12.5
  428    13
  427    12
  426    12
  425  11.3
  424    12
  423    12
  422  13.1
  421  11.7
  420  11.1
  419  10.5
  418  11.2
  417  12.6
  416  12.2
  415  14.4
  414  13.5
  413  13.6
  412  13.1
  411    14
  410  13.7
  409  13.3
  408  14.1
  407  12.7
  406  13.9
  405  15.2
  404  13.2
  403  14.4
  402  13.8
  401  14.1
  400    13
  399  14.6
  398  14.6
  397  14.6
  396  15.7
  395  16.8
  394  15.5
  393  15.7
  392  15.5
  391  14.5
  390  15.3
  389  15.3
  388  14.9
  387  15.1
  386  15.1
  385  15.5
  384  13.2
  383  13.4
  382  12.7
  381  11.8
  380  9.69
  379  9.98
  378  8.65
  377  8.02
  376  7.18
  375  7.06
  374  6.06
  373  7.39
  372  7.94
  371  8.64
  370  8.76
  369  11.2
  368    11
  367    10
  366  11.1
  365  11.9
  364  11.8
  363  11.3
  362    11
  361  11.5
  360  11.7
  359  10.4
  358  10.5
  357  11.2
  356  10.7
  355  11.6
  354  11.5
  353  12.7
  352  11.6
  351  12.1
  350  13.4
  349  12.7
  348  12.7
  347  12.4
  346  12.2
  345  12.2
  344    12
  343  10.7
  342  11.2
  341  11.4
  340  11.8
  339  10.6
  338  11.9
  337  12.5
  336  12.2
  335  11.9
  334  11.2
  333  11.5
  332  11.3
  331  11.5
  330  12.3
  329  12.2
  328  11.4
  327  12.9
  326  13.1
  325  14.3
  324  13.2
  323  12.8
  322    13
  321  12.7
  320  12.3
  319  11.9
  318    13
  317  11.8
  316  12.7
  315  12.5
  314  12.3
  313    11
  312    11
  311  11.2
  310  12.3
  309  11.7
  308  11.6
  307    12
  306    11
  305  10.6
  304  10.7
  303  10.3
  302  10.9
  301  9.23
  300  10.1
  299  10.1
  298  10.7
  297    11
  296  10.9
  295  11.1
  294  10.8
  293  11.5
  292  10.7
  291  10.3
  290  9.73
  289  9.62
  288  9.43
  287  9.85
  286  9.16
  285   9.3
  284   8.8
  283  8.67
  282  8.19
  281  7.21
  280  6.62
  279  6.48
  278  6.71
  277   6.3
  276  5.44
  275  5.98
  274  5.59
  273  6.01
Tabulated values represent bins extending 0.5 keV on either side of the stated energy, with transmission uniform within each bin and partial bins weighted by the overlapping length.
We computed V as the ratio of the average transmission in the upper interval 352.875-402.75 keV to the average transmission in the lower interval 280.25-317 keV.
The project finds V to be 1.1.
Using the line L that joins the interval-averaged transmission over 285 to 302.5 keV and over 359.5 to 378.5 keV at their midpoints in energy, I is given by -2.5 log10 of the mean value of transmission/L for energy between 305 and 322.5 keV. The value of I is -0.18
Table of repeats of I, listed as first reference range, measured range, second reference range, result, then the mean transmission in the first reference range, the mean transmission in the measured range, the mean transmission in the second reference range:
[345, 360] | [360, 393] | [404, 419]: 0.10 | 11.8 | 11.4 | 13.3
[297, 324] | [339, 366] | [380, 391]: 0.11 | 11.5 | 11.7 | 14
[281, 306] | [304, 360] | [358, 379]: -0.21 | 10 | 11.9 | 9.66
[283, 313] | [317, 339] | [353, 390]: -0.15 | 10.5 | 12.3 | 11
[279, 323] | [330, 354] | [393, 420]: 0.00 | 10.7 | 11.9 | 13.8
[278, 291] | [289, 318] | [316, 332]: -0.06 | 8.58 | 11.1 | 12.5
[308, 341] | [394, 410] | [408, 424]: -0.14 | 12.1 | 14.3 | 12.7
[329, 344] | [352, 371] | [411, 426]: 0.07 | 11.6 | 11.1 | 12.4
